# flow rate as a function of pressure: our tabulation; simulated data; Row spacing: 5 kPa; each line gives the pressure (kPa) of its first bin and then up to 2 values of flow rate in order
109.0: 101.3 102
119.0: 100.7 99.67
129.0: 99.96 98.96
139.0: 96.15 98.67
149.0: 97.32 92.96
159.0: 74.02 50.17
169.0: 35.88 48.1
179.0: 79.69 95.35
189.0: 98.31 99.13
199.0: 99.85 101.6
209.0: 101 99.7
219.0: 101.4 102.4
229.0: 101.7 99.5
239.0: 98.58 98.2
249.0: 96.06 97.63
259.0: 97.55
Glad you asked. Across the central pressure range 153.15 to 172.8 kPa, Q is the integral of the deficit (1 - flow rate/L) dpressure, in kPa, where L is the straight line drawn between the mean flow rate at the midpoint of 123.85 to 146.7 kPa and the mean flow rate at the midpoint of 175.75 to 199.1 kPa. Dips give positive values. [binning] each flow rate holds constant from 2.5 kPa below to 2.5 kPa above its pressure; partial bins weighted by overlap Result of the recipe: 7.4 kPa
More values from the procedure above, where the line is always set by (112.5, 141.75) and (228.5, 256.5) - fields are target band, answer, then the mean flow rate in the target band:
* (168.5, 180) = 5.2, 54.5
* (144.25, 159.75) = 1.3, 91.2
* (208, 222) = -0.3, 101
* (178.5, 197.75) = 0.8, 95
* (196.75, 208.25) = -0.2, 101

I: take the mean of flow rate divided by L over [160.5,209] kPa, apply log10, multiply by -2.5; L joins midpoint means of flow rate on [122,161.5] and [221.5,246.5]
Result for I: 0.22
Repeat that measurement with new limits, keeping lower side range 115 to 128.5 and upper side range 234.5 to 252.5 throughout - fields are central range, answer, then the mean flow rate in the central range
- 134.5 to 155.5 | 0.035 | 96.7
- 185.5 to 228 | -0.019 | 100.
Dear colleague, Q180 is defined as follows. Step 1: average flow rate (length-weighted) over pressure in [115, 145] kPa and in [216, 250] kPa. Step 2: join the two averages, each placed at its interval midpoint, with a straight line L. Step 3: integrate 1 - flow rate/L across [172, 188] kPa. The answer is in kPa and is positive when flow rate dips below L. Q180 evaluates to 3.55 kPa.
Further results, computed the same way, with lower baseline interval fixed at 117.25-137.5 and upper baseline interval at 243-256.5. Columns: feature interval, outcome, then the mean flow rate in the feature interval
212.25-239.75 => -0.9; 101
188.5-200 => -0.1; 99.1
